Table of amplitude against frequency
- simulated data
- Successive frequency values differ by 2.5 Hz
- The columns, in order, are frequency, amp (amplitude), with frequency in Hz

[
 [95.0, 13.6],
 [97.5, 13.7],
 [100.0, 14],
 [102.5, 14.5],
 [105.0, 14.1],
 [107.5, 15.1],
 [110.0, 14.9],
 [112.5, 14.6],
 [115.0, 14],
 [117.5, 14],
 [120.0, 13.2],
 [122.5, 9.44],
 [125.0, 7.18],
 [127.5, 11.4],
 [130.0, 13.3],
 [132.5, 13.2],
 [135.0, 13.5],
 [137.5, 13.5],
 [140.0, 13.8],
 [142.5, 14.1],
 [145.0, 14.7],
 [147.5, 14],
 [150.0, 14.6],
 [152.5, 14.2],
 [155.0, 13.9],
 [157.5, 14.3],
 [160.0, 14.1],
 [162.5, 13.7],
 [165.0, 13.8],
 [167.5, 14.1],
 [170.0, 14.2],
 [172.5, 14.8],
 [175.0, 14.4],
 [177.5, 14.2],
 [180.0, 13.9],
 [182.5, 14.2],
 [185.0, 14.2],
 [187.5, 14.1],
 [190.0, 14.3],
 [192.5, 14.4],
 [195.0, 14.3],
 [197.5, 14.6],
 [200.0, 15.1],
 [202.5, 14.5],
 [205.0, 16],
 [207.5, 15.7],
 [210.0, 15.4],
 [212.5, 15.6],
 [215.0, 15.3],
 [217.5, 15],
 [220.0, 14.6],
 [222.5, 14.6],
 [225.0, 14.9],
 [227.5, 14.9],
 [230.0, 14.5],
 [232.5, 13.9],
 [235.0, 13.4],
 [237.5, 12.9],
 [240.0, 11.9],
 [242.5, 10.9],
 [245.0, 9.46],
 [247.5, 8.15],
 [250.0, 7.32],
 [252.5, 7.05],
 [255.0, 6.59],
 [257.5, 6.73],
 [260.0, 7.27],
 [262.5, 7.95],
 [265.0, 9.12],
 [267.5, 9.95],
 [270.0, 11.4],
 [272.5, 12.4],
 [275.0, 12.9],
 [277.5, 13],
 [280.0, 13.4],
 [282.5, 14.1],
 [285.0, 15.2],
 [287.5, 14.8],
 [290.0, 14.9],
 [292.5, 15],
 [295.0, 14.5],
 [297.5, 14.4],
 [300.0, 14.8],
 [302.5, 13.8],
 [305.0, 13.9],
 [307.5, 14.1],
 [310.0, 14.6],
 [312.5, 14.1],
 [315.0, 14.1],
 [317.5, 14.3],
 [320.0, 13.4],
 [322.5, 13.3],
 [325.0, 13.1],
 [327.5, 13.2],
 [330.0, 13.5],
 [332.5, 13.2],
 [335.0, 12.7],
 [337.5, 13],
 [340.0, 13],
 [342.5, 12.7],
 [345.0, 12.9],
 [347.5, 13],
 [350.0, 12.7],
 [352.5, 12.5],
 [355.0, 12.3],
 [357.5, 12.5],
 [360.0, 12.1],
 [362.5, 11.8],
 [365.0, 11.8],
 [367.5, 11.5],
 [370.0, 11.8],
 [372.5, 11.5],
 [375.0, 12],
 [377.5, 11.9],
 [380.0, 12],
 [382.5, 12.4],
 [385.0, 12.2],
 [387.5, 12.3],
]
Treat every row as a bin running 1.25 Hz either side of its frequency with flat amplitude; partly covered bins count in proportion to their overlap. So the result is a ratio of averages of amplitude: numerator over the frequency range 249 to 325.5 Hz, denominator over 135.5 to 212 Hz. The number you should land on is 0.86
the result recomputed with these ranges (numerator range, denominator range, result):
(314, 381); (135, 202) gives 0.89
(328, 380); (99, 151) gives 0.93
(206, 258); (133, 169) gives 0.89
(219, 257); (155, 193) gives 0.82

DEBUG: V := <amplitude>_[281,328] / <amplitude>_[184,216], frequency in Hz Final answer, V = 0.95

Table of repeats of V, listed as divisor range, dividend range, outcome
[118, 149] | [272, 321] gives 1.11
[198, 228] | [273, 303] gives 0.94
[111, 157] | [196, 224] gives 1.15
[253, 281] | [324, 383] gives 1.25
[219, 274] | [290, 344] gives 1.26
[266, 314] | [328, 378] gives 0.91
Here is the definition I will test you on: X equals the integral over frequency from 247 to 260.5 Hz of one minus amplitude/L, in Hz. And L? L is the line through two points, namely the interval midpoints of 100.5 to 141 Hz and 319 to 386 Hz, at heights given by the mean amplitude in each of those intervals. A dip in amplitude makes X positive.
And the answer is 6.0 Hz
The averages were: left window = 13.1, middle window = 7.13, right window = 12.5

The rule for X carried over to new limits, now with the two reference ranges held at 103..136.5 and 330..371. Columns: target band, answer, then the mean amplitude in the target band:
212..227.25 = -2.6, 15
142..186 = -4.5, 14.2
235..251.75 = 3.2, 10.3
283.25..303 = -3.3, 14.7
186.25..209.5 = -3.6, 14.8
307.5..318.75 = -1.5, 14.3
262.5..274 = 2.0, 10.5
